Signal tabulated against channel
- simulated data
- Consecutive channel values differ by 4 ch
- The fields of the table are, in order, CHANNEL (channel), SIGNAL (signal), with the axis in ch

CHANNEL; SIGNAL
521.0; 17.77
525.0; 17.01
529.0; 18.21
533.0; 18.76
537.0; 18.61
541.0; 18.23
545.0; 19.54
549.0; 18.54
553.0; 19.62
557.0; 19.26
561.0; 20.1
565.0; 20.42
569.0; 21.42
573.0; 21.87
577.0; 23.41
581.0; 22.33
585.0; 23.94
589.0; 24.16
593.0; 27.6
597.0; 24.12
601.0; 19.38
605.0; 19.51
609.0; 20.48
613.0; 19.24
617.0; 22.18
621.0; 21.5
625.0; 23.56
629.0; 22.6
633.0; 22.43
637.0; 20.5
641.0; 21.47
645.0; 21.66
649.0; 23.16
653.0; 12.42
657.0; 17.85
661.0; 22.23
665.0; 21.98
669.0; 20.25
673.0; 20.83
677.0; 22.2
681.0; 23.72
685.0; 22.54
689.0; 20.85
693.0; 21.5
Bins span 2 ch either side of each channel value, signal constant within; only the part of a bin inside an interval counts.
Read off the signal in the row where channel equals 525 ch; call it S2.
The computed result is 17.01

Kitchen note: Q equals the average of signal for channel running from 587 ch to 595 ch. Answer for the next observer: 25.9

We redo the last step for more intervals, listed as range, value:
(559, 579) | 21.4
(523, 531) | 17.6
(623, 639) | 22.3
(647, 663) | 18.9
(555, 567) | 19.9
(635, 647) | 21.2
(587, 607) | 23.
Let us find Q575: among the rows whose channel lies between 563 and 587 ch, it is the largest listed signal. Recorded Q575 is 23.94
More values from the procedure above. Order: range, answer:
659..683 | 23.72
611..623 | 22.18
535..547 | 19.54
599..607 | 19.51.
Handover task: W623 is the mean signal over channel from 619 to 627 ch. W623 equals 22.5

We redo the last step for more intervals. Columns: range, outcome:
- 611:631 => 21.8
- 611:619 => 20.7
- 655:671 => 20.6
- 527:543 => 18.5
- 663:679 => 21.3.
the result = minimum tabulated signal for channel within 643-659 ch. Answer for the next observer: 12.42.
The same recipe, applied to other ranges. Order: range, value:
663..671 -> 20.25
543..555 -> 18.54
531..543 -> 18.23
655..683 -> 17.85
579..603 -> 19.38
